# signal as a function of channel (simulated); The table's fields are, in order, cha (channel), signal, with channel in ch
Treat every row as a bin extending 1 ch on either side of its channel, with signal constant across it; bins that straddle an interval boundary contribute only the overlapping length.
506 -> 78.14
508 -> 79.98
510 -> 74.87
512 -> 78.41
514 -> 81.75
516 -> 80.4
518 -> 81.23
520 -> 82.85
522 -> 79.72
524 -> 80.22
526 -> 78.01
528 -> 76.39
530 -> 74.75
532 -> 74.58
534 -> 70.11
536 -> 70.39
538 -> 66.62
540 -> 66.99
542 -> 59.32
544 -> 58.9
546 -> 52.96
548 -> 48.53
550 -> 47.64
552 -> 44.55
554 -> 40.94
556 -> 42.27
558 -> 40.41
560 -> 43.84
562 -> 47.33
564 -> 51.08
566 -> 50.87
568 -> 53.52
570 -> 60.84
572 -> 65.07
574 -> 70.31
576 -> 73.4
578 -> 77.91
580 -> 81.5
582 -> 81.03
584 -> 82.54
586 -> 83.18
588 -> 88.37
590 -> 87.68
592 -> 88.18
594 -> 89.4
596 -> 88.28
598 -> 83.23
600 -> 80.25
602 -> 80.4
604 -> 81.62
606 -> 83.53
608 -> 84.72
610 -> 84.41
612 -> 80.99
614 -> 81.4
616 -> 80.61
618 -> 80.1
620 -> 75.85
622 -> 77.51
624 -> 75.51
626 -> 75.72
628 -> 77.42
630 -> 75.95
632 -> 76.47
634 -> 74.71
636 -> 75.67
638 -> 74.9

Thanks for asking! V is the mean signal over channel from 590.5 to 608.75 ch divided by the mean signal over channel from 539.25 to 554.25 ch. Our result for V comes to 1.60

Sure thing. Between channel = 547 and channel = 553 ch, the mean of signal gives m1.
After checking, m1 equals 46.9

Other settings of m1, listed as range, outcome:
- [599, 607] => 81.5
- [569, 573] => 63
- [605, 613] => 83.4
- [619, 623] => 76.7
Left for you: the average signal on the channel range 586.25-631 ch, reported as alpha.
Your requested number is 81.9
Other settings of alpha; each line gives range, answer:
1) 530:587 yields 61.2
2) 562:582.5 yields 65.3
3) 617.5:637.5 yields 76.4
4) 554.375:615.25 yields 72.6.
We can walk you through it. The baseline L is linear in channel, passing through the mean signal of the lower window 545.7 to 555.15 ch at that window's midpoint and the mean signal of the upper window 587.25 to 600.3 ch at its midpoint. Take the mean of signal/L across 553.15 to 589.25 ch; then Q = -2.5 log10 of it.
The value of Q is 0.06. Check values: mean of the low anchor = 46.4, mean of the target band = 63.3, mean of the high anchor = 86.8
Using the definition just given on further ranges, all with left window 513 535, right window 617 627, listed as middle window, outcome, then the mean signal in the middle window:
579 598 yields -0.11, 85.5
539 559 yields 0.48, 50.3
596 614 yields -0.07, 82.7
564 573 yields 0.34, 56.9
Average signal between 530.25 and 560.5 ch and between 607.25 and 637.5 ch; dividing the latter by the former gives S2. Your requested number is 1.4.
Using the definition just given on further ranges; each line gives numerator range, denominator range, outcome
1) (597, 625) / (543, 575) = 1.58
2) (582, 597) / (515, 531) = 1.09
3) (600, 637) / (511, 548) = 1.09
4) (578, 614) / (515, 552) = 1.22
